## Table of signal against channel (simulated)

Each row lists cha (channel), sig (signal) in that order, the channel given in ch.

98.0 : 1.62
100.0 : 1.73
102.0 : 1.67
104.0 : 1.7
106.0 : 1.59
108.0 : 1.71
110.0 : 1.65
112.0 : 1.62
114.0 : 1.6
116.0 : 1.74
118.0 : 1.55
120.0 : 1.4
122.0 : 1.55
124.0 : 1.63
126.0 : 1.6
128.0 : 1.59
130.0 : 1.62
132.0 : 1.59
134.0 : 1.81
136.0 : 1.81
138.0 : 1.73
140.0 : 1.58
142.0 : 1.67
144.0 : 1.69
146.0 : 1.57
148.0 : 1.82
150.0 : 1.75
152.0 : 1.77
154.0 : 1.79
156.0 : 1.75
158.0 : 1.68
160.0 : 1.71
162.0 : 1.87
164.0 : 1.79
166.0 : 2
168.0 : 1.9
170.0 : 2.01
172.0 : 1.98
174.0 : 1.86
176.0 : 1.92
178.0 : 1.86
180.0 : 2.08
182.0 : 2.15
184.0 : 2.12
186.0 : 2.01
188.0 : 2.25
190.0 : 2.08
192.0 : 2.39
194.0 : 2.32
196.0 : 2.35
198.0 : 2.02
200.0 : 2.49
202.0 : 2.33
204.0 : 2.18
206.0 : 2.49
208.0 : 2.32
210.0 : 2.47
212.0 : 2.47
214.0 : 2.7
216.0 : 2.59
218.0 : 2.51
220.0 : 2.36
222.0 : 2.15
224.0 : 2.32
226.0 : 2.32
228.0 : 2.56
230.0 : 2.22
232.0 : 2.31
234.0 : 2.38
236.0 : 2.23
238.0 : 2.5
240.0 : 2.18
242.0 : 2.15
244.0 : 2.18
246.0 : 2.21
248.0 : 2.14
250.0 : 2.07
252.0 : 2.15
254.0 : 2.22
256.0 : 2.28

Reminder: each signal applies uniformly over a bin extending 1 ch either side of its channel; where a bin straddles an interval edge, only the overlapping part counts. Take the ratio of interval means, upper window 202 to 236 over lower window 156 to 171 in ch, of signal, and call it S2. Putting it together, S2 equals 1.30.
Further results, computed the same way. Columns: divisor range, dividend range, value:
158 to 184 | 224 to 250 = 1.18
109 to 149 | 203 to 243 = 1.44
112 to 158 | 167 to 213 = 1.31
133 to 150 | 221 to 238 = 1.36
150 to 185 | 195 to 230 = 1.26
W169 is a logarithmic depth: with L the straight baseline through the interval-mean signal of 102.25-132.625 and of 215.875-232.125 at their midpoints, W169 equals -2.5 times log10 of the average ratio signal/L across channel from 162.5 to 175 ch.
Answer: 0.029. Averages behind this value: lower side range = 1.61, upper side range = 2.36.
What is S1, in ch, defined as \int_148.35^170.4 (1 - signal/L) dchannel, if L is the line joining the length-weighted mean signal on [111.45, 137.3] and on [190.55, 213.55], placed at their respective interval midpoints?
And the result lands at 1.6 ch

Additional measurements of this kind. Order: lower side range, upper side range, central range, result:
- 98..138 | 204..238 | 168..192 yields 0.67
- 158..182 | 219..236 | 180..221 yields -3.75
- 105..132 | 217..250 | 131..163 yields 0.86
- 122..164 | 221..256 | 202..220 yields -3.08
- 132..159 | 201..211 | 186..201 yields -0.19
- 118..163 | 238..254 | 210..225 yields -2.95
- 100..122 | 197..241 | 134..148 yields 1.03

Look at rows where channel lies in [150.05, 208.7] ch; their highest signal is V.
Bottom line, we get 2.49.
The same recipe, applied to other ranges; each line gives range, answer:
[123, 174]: 2.01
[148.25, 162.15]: 1.87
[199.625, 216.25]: 2.7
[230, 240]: 2.5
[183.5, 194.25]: 2.39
